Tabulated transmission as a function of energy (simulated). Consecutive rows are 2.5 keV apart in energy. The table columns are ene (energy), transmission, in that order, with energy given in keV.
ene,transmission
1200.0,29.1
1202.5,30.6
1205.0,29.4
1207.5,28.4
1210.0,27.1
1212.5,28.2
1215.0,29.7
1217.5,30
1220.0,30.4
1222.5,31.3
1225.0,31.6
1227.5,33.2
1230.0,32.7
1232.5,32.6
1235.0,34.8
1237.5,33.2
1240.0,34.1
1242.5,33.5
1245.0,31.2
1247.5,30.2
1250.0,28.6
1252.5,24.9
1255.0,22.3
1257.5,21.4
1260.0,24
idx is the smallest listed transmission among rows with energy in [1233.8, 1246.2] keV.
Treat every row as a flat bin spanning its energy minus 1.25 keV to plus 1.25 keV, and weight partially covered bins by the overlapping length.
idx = 31.2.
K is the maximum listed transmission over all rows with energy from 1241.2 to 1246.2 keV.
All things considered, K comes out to 33.5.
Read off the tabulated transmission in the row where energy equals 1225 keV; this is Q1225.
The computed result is 31.6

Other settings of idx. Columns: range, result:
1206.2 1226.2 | 27.1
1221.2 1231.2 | 31.3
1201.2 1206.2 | 29.4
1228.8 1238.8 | 32.6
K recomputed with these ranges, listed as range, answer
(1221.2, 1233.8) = 33.2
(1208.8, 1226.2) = 31.6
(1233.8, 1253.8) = 34.8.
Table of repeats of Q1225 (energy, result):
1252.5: 24.9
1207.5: 28.4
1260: 24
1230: 32.7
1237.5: 33.2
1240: 34.1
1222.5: 31.3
